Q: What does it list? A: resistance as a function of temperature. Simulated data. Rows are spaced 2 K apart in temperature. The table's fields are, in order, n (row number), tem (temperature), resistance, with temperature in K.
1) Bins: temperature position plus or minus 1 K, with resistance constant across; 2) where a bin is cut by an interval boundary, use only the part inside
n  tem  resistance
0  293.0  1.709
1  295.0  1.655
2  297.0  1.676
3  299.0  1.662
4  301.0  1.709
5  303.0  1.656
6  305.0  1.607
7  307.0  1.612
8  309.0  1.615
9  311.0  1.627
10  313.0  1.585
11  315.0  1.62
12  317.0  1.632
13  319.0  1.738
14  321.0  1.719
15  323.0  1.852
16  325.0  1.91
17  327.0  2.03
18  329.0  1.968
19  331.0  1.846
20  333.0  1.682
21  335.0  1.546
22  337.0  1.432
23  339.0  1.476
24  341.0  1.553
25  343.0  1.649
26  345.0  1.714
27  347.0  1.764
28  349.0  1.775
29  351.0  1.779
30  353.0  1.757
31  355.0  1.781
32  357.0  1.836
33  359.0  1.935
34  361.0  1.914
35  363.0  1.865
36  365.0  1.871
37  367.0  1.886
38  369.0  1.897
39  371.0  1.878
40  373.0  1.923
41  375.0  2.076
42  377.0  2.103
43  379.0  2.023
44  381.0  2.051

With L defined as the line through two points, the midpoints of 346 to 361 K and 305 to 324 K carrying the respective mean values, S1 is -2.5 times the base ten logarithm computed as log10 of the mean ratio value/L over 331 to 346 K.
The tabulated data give 0.10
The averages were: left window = 1.66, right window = 1.81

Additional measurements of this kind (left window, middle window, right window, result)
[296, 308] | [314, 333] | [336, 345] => -0.136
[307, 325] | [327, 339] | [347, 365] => 0.025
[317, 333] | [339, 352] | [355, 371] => 0.106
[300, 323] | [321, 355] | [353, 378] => 0.026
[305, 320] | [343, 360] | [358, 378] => 0.036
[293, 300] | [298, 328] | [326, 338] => 0.002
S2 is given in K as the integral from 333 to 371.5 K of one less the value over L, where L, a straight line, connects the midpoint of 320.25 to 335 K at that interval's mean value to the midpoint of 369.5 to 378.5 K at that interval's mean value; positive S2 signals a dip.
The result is 3.5 K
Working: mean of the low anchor 1.84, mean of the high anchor 1.99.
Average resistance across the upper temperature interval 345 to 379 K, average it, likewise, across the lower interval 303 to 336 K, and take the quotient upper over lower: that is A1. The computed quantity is 1.1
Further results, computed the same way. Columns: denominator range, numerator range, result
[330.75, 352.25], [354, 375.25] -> 1.15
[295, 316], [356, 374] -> 1.15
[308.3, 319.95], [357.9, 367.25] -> 1.16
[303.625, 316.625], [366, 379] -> 1.22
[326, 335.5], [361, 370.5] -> 1.03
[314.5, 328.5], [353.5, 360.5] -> 1.03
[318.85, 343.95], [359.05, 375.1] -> 1.11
